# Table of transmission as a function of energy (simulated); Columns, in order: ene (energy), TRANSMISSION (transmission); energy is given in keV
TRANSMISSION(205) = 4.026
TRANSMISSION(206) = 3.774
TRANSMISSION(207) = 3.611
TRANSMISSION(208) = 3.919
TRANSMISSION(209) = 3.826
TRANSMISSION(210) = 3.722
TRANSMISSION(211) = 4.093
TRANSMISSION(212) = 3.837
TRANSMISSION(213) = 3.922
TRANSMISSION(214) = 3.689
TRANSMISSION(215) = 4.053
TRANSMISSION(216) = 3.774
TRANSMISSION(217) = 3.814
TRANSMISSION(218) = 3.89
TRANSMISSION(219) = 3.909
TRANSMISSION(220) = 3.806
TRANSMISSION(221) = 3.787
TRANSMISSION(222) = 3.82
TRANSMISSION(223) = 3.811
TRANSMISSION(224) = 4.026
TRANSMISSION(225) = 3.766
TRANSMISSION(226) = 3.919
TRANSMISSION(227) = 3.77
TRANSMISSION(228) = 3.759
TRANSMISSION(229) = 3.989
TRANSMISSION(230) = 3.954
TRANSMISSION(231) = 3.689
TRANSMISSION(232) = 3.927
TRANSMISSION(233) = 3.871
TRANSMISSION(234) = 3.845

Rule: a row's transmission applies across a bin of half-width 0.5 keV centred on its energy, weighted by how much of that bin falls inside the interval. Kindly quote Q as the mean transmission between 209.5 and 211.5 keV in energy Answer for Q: 3.91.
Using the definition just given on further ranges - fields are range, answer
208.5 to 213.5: 3.88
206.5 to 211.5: 3.83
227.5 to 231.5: 3.85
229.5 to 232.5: 3.86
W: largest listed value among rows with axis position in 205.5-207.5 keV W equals 3.774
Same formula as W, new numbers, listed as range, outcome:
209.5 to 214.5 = 4.093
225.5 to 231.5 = 3.989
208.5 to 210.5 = 3.826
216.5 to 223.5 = 3.909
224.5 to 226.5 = 3.919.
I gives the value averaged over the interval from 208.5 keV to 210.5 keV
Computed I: 3.77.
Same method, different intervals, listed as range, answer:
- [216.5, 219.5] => 3.87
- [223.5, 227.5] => 3.87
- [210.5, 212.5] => 3.96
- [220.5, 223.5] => 3.81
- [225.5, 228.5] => 3.82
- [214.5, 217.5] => 3.88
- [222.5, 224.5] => 3.92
